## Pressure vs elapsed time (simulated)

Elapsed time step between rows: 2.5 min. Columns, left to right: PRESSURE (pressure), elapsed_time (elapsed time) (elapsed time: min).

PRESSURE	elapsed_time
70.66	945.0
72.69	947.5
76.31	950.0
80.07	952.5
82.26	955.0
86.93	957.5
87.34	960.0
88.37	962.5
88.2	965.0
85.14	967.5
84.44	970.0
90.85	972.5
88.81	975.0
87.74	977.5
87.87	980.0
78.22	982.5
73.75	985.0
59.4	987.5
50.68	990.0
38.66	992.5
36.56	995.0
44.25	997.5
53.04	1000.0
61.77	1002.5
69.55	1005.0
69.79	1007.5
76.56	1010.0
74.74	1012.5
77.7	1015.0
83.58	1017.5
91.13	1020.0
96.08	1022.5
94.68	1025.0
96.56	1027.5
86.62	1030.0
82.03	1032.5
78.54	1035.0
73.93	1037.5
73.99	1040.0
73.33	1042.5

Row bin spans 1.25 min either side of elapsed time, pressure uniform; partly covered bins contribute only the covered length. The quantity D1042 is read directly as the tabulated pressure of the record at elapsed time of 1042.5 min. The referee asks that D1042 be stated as 73.33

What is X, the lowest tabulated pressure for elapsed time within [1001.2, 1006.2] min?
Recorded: 61.77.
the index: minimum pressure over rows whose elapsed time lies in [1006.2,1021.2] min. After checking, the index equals 69.79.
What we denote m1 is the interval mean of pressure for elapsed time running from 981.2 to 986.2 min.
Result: 76.1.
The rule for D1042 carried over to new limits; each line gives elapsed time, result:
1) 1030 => 86.62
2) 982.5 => 78.22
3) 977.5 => 87.74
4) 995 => 36.56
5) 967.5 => 85.14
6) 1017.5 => 83.58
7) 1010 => 76.56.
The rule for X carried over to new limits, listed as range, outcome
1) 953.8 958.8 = 82.26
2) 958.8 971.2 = 84.44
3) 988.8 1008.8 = 36.56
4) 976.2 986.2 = 73.75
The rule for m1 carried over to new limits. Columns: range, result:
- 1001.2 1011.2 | 69.3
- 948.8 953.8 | 78.2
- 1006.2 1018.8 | 76.5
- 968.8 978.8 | 88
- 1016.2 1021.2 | 87.2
